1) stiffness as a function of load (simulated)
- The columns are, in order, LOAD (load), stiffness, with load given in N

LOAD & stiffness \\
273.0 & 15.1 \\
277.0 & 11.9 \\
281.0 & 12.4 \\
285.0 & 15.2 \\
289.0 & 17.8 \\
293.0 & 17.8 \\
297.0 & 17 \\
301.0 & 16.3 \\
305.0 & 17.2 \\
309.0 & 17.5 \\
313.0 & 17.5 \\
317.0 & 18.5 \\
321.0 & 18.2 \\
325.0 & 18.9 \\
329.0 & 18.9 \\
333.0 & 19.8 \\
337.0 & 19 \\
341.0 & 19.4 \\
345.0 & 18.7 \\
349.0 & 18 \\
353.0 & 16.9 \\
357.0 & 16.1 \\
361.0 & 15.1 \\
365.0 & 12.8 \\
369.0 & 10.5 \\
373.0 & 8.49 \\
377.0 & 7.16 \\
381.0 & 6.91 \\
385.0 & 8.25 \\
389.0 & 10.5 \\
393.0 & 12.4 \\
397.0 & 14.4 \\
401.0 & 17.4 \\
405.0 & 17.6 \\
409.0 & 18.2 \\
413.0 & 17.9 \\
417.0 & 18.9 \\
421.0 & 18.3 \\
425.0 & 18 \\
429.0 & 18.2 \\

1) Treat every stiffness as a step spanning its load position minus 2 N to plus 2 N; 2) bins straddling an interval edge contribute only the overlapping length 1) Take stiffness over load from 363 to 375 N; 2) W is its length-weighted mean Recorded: 10.6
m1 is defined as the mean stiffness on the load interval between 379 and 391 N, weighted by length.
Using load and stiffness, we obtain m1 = 8.55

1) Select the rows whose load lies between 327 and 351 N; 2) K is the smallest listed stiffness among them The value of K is 18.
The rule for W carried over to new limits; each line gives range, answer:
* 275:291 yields 14.3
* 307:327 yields 18.1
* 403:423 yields 18.2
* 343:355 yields 17.9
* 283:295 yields 16.9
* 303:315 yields 17.4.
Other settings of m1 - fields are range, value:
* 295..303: 16.6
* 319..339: 19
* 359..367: 13.9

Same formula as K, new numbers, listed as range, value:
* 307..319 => 17.5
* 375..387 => 6.91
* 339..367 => 12.8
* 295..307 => 16.3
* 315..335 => 18.2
